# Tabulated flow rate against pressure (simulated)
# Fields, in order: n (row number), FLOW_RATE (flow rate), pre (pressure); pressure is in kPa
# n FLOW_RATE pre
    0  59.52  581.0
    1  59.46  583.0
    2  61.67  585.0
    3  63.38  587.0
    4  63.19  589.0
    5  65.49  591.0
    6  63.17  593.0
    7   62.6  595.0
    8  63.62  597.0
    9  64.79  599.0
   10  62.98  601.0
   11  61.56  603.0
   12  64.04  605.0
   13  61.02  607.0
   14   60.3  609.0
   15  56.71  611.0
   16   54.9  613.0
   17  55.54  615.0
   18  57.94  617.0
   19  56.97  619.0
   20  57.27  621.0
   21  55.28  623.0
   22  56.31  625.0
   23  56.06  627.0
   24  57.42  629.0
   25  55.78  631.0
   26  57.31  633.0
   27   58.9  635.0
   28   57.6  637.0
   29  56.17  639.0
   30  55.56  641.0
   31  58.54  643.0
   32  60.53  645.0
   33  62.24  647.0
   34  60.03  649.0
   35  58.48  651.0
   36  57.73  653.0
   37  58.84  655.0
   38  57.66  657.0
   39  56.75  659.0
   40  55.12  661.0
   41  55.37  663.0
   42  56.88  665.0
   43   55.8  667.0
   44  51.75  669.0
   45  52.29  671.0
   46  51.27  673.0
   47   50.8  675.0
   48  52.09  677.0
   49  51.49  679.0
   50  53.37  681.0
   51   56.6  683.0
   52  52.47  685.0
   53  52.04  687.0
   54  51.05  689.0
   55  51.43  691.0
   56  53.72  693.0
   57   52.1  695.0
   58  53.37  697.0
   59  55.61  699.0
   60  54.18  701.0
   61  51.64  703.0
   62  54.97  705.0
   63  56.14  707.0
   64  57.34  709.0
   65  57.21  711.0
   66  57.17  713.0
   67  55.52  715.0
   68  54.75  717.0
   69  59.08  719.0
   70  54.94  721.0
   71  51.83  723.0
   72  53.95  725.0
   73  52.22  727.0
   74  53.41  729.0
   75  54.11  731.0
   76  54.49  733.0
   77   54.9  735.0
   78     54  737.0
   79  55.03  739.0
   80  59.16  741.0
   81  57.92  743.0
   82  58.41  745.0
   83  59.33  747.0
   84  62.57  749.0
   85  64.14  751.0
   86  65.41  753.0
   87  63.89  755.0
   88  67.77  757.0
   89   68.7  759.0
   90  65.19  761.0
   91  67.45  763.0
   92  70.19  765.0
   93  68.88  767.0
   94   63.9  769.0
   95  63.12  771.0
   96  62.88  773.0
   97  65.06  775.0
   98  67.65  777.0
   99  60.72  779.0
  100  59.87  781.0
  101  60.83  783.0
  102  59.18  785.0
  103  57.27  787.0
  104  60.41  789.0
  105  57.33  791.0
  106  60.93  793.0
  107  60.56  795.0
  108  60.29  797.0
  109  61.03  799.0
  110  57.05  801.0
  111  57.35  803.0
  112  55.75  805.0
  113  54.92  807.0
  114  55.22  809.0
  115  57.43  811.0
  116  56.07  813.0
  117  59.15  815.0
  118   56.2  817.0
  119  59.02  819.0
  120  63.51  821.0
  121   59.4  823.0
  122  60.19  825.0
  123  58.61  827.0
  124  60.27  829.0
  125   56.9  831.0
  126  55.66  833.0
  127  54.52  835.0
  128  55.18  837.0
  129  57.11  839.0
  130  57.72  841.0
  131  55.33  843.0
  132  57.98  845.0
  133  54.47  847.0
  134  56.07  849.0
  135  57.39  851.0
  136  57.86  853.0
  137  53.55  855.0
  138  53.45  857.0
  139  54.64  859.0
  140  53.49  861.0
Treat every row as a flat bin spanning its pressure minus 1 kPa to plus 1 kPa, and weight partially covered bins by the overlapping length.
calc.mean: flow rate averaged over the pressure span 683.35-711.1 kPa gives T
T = 53.8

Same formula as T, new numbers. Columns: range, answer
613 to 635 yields 56.6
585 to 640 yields 59.5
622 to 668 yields 57.4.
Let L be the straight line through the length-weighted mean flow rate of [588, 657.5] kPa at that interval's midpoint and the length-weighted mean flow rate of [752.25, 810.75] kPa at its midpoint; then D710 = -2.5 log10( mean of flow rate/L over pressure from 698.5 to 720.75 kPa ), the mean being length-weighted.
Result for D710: 0.09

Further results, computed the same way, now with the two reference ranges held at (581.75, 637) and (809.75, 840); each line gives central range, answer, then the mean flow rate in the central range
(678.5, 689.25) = 0.12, 53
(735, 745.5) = 0.04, 56.6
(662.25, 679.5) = 0.12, 53.1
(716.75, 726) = 0.07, 54.9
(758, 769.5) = -0.16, 67.5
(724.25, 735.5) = 0.10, 53.8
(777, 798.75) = -0.04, 60.1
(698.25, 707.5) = 0.09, 54.4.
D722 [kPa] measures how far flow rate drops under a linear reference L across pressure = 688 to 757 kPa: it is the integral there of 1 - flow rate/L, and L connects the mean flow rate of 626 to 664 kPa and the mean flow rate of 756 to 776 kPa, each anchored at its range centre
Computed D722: 7.7 kPa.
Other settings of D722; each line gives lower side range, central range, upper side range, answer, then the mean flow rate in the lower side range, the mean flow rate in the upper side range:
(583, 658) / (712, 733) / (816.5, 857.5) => 1.32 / 59.4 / 57.2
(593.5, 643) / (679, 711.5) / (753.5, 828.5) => 3.24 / 58.7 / 61.2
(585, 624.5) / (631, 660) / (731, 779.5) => 1.34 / 60.5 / 62.4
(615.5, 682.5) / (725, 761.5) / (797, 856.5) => -1.58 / 56.2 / 57.3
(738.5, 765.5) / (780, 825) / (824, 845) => 0.69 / 63.2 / 57.2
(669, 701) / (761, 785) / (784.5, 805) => -2.78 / 52.7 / 59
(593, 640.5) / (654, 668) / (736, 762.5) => 0.74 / 58.8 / 61.8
